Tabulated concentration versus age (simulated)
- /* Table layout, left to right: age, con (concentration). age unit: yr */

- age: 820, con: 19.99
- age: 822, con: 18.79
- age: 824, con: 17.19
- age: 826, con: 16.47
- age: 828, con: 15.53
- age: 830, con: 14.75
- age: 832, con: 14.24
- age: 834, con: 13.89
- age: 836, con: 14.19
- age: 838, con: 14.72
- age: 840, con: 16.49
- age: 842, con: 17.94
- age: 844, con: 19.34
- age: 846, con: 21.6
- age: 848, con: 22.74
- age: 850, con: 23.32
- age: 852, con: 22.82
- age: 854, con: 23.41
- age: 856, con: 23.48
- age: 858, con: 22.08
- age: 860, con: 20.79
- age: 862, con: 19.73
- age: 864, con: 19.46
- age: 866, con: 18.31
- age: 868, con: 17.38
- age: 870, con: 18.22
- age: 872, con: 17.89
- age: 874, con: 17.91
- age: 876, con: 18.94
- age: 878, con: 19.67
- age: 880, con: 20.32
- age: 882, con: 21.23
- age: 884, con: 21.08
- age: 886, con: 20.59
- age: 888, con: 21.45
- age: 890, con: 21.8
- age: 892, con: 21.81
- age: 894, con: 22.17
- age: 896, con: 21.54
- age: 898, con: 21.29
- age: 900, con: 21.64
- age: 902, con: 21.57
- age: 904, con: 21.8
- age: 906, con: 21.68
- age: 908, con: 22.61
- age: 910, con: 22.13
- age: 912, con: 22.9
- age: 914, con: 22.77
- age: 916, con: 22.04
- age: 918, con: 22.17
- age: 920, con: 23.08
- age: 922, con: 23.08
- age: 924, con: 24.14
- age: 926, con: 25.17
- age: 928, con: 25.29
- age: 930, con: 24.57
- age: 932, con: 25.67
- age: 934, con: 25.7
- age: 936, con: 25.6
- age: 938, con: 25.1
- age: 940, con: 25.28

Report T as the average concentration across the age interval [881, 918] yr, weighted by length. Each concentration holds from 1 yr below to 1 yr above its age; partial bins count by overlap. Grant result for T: 21.8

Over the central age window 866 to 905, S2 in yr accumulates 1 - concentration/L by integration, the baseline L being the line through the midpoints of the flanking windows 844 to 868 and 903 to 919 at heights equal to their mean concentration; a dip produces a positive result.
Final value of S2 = 2.6 yr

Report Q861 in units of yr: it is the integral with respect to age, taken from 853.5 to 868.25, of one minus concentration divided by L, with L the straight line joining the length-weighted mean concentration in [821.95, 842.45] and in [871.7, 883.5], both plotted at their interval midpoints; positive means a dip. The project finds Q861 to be -2.1 yr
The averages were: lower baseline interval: 15.6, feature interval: 20.6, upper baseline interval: 19.5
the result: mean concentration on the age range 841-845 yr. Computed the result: 18.6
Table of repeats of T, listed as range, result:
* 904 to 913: 22.3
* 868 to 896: 20.2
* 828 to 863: 19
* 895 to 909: 21.7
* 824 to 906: 19.6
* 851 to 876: 20.1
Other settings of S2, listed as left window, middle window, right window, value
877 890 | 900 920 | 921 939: 0.8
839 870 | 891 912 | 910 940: 0.9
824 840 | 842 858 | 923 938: -4.9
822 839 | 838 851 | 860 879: -2.5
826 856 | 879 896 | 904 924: -0.2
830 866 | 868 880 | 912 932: 1.3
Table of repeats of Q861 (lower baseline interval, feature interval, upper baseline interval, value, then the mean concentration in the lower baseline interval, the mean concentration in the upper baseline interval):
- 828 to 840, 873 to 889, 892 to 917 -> -0.5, 14.6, 22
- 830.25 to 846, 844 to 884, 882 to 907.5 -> -4.3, 16.1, 21.5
